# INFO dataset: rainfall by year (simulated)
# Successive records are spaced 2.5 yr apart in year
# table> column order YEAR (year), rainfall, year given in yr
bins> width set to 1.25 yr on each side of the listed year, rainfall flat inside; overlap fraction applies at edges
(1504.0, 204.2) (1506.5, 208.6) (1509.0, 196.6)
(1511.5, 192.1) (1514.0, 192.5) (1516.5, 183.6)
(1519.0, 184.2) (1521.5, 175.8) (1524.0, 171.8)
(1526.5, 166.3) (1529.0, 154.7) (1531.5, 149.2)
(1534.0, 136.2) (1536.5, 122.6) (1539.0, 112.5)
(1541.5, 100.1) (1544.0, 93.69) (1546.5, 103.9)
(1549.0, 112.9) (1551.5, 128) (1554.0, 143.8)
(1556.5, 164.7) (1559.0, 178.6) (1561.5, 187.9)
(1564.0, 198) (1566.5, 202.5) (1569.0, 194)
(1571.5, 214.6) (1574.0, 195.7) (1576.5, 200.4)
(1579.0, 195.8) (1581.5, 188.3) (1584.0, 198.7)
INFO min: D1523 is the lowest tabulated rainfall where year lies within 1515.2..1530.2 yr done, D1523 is 154.7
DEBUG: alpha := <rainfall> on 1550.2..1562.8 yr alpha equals 161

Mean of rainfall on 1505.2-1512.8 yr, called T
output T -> 199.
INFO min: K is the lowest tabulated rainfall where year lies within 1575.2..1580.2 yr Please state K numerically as 195.8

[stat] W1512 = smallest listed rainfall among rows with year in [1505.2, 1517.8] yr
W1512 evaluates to 183.6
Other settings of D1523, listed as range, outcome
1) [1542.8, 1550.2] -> 93.69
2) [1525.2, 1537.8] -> 122.6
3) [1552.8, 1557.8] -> 143.8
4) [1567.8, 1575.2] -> 194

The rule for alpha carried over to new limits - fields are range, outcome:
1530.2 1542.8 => 124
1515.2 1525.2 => 179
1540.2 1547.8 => 99.4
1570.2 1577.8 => 203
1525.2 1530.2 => 161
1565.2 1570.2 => 198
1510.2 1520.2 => 188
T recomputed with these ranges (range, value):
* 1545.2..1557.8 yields 131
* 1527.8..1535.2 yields 147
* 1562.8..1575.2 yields 201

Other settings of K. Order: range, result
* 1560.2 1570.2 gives 187.9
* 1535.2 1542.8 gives 100.1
